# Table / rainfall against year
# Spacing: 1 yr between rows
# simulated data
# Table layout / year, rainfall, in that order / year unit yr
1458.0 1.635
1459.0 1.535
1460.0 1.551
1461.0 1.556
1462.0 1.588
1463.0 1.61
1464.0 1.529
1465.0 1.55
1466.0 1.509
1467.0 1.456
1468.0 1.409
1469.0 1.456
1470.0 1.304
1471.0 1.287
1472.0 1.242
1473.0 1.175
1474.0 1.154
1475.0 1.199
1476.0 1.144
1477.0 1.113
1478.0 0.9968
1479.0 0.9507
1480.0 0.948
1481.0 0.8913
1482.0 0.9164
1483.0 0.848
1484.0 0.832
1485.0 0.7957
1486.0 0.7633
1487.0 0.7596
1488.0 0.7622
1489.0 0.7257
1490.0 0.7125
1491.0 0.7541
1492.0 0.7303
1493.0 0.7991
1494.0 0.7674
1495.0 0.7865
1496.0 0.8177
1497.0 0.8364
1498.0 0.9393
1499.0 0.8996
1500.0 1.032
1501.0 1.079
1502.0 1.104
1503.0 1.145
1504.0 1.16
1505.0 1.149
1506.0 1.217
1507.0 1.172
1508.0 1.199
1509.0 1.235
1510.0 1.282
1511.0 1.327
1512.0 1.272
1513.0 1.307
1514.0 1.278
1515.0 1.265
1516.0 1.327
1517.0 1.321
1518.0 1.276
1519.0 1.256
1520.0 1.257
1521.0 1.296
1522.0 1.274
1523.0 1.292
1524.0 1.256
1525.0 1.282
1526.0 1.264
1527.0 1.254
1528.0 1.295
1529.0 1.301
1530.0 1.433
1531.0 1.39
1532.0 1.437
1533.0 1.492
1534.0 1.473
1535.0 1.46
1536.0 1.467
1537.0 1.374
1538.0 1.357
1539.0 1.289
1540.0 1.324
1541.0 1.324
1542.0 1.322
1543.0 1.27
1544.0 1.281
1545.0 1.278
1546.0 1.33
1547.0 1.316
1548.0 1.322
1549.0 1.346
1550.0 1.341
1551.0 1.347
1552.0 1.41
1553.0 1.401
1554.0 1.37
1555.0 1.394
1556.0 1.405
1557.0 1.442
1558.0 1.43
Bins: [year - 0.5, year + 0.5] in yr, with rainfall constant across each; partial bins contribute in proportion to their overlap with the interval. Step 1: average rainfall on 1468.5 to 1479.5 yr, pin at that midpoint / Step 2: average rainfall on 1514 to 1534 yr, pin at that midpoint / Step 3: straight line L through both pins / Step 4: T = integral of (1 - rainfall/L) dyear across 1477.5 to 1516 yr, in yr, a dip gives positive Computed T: 8.0 yr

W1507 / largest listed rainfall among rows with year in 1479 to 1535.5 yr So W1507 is 1.492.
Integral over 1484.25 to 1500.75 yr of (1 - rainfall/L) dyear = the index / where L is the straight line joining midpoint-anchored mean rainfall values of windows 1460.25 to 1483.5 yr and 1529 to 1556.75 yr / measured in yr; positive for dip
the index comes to 6.1 yr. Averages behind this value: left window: 1.26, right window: 1.37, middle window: 0.81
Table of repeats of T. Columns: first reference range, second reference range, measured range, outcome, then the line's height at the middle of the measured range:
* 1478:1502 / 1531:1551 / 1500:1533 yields -4.5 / 1.11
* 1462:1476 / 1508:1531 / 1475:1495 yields 7.2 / 1.35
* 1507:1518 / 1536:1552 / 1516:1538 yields -0.7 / 1.3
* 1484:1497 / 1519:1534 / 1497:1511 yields -2.0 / 0.978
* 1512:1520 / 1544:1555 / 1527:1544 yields -0.6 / 1.32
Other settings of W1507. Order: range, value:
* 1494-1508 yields 1.217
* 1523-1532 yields 1.437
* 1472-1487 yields 1.242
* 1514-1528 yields 1.327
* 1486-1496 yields 0.8177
